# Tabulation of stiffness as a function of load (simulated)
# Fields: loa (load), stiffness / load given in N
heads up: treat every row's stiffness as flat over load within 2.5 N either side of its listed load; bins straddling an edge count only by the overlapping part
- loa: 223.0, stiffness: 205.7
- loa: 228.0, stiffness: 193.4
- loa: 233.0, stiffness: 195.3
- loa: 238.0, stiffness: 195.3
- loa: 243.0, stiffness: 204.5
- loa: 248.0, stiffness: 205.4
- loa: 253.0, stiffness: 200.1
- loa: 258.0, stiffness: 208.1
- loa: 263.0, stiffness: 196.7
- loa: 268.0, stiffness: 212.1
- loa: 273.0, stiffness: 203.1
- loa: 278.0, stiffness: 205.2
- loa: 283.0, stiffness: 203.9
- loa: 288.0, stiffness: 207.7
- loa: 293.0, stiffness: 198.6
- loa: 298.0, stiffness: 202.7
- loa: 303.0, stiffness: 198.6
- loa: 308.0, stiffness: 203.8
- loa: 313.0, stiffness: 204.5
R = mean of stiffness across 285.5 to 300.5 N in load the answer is 203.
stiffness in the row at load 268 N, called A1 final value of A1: 212.1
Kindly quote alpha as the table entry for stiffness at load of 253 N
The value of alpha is 200.1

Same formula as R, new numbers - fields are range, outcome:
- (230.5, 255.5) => 200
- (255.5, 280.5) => 205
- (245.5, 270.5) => 204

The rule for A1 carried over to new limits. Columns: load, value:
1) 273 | 203.1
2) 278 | 205.2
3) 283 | 203.9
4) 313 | 204.5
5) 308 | 203.8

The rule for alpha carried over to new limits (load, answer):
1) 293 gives 198.6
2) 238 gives 195.3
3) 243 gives 204.5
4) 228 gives 193.4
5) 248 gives 205.4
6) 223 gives 205.7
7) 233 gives 195.3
